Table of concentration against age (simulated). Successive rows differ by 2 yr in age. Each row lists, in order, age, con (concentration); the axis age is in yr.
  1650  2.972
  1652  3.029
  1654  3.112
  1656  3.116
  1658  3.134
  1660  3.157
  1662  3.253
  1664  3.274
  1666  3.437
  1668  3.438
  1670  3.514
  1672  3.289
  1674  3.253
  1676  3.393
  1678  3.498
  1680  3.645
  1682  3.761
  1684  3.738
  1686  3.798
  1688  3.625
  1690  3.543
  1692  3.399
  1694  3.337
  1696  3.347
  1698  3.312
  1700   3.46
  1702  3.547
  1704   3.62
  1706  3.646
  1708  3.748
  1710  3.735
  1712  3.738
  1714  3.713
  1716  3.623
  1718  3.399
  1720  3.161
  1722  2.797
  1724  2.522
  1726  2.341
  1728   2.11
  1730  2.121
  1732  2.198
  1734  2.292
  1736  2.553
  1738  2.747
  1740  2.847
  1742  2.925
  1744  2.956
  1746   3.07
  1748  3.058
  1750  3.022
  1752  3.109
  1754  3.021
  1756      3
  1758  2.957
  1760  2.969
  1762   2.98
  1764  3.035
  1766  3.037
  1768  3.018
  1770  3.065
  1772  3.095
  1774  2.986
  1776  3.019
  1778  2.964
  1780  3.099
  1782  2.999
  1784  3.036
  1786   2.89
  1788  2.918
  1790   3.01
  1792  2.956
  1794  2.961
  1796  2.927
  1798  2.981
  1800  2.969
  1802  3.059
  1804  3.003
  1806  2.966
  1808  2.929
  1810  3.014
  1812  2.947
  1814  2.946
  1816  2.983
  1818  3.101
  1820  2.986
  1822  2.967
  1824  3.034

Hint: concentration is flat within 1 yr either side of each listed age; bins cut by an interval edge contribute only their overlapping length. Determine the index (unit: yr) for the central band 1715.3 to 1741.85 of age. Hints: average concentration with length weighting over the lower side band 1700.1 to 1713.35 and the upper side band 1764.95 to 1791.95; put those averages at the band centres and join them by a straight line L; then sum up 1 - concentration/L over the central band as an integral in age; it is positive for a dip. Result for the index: 6.11 yr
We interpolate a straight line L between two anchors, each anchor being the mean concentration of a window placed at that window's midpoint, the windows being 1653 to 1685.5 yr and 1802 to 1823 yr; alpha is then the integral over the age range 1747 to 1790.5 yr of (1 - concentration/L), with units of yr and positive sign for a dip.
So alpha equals 1.3 yr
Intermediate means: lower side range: 3.38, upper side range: 2.99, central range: 3.01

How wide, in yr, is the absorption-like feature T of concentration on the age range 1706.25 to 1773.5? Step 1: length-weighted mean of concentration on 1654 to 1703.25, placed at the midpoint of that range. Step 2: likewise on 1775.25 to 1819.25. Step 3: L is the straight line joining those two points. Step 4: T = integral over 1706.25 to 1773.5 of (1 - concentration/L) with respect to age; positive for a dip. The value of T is 4.6 yr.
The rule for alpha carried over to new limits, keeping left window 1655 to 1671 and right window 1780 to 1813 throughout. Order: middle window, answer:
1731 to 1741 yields 1.9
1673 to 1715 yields -4.5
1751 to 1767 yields 0.3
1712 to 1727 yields 0.2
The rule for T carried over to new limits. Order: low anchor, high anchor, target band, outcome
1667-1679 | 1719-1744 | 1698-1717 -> -4.7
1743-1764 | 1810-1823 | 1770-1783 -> -0.1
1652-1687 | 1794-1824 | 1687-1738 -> 1.9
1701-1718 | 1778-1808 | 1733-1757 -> 3.4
